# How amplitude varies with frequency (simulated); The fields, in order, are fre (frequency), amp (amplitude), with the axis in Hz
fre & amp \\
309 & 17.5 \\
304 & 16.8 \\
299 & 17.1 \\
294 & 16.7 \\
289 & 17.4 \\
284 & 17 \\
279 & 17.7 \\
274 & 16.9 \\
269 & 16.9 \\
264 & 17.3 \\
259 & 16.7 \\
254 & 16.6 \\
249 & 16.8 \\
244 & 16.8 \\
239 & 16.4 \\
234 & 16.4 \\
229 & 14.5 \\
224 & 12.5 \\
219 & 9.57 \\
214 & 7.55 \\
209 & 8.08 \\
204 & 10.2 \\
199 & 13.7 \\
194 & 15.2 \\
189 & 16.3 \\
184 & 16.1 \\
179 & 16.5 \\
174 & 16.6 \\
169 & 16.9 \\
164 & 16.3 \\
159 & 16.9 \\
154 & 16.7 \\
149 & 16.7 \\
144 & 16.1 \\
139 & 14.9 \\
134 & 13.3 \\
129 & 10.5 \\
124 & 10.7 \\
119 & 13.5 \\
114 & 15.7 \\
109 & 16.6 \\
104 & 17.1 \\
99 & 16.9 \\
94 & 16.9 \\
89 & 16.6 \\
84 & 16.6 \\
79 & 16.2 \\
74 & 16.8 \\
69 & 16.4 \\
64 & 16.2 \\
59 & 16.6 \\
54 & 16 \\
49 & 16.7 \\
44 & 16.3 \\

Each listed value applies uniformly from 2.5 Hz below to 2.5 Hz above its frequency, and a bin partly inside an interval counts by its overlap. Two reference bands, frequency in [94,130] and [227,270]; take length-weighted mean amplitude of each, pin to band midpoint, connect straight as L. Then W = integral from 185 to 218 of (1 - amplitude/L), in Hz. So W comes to 8.2 Hz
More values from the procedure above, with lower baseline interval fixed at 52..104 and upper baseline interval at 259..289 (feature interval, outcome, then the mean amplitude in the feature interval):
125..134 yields 2.9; 11.3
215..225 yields 3.9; 10.3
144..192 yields 0.9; 16.5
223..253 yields 2.2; 15.8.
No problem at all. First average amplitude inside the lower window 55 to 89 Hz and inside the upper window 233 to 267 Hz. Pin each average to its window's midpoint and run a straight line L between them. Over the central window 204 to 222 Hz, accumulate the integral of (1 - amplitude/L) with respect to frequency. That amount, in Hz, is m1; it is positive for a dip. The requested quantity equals 8.5 Hz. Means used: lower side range 16.5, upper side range 16.7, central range 8.76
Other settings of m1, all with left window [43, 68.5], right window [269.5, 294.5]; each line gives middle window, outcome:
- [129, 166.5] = 2.7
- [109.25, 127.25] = 3.2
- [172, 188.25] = 0.4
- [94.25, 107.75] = -0.3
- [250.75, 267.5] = 0.2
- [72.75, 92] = -0.1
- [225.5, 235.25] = 1.1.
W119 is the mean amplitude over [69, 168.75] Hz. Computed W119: 15.6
